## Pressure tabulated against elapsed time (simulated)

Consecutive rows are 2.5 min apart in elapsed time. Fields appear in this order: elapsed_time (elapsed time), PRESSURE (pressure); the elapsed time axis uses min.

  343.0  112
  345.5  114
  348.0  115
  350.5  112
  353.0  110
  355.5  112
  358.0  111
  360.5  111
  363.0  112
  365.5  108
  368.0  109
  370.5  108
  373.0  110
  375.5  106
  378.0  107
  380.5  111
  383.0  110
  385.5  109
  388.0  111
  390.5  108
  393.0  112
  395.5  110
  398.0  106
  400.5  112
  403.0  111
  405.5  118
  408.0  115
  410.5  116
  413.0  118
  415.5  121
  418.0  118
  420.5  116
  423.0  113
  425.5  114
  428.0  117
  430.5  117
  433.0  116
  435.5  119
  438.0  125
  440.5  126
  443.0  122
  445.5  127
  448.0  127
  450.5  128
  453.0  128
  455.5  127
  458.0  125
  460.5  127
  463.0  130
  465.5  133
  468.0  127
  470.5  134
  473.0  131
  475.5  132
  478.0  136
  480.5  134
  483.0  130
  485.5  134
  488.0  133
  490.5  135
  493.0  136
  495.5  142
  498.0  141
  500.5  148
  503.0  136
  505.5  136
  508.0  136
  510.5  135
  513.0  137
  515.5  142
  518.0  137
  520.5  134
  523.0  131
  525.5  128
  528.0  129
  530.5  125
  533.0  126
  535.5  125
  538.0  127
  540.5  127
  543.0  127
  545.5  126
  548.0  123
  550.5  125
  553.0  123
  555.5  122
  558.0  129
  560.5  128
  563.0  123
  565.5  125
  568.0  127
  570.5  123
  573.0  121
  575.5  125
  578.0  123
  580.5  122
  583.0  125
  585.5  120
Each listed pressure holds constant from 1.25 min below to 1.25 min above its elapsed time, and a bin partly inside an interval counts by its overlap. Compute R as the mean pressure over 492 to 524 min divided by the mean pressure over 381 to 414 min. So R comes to 1.2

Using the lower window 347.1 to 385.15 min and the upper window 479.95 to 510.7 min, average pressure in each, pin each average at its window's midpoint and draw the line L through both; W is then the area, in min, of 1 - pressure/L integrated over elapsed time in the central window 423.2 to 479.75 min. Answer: 0.9 min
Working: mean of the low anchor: 110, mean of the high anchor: 137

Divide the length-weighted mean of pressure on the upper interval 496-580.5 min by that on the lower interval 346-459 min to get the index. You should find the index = 1.1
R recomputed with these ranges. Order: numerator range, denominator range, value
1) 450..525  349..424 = 1.20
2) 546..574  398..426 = 1.08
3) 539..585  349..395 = 1.13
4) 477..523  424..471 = 1.10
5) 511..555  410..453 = 1.07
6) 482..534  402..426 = 1.16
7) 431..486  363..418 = 1.15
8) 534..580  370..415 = 1.12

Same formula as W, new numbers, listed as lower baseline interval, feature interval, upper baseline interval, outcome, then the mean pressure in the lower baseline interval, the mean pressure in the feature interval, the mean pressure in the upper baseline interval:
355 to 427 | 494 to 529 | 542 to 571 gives -4.4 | 112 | 137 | 125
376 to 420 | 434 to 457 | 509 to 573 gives -1.5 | 112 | 125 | 128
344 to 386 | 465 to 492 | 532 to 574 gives -3.0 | 110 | 133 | 125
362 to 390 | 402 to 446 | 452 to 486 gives 0.7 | 109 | 118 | 131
